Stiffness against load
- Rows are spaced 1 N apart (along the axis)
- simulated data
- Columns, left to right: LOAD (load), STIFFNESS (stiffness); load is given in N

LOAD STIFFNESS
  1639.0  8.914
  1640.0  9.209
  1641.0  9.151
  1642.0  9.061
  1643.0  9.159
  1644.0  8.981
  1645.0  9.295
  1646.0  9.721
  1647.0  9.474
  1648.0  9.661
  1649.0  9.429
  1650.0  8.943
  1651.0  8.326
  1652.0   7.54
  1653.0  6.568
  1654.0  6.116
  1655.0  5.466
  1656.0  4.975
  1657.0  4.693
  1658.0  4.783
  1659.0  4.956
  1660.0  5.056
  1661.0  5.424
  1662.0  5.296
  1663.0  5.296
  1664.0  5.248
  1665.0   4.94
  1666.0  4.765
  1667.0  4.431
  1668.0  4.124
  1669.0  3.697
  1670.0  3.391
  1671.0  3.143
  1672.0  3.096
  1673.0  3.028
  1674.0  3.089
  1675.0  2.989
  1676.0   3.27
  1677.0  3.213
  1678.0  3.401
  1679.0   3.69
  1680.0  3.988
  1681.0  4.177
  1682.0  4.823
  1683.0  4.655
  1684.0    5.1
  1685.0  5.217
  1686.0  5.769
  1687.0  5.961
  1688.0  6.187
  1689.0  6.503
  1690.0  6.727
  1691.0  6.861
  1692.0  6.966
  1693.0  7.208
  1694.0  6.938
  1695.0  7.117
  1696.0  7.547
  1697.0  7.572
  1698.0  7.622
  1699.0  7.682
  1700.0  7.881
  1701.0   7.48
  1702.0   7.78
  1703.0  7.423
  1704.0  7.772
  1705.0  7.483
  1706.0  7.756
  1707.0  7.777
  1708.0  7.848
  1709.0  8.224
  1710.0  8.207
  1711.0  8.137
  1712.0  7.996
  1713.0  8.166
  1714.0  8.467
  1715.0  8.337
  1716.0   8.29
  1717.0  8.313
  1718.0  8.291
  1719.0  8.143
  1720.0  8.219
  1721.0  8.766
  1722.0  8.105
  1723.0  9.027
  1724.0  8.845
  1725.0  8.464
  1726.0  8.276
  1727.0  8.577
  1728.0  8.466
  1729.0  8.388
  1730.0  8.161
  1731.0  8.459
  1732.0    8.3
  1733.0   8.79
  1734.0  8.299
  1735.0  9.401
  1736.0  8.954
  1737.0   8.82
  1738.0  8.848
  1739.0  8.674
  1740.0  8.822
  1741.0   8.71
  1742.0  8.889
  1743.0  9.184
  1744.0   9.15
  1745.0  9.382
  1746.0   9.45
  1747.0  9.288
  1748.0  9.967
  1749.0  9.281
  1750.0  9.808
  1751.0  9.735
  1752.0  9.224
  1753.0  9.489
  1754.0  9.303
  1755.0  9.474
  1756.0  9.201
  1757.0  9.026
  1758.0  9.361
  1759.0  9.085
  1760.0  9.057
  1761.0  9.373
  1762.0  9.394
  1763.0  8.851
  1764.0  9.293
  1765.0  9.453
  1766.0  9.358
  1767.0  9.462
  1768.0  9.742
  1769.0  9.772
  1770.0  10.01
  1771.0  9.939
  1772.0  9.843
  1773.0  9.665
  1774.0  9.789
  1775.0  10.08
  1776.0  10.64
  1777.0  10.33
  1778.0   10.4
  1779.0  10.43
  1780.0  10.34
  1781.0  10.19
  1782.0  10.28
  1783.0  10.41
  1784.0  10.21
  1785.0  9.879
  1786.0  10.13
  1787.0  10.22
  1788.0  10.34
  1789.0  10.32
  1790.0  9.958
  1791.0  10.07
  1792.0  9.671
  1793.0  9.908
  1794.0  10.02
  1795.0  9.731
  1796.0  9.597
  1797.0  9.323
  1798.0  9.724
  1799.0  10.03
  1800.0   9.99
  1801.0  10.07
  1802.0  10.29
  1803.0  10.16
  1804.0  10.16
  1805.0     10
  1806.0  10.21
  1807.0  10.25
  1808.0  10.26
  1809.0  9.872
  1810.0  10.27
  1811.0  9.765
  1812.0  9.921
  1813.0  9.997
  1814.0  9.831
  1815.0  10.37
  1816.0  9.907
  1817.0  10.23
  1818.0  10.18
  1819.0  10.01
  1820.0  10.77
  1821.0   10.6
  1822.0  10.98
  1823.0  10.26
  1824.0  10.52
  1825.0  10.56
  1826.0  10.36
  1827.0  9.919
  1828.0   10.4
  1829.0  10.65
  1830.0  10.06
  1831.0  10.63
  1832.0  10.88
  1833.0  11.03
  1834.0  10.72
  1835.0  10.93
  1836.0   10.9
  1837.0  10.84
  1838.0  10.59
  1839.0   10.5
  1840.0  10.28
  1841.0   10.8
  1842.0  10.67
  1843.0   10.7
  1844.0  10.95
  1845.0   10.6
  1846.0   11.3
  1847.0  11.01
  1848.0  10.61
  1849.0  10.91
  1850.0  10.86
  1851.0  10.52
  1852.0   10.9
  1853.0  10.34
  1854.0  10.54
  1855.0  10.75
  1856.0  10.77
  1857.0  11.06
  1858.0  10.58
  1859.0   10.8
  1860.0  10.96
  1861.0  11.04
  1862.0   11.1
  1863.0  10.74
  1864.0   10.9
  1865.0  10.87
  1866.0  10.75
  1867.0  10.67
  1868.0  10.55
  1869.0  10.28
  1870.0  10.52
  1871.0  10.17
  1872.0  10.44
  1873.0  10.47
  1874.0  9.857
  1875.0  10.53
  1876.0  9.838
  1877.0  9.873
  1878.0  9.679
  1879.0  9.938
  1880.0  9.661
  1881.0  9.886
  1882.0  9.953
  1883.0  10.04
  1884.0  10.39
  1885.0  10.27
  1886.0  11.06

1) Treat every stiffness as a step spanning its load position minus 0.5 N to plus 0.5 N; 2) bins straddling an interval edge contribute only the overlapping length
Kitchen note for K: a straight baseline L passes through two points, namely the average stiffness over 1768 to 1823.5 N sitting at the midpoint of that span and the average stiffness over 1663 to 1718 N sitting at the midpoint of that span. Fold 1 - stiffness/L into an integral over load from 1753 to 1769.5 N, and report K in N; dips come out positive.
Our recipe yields -1.04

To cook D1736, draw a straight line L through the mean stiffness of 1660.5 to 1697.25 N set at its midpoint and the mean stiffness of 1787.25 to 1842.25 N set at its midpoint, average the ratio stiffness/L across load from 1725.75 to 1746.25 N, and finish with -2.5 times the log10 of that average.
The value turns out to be -0.21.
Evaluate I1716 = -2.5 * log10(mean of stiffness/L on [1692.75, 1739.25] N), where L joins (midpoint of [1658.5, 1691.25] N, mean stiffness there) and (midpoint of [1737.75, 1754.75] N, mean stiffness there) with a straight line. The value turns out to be -0.13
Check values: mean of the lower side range 4.57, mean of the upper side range 9.26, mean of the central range 8.16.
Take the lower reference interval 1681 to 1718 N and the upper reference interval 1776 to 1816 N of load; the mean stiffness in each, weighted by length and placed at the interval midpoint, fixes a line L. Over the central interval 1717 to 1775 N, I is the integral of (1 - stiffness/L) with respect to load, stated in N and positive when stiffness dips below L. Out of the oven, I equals -3.36 N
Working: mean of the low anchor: 7.19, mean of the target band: 9.07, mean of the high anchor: 10.1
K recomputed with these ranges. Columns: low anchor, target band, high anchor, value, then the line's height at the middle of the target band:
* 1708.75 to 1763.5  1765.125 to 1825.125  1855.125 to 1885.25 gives -3.5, 9.53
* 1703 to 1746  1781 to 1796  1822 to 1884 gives -0.9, 9.5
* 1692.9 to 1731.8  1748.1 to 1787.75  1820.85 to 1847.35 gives -2.2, 9.23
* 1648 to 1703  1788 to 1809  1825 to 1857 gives -1.4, 9.38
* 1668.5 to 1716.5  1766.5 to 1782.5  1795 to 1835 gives -2.1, 8.88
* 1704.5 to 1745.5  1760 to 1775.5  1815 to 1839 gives -0.4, 9.33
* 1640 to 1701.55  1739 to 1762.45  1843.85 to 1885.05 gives -4.1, 7.89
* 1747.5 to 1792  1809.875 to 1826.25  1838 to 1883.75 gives -0.1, 10.2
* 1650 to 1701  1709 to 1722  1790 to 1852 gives -2.9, 6.75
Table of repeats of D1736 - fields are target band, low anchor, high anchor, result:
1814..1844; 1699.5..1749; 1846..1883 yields -0.06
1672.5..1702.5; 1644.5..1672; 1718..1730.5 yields 0.26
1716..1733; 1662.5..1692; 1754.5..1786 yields -0.17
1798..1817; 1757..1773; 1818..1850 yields 0.01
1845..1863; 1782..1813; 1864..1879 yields -0.06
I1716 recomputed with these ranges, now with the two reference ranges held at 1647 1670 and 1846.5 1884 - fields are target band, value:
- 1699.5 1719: -0.14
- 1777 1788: -0.18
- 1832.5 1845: -0.09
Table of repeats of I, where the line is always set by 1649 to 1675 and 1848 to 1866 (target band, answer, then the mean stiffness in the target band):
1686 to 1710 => -4.5 N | 7.3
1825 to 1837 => -0.7 N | 10.6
